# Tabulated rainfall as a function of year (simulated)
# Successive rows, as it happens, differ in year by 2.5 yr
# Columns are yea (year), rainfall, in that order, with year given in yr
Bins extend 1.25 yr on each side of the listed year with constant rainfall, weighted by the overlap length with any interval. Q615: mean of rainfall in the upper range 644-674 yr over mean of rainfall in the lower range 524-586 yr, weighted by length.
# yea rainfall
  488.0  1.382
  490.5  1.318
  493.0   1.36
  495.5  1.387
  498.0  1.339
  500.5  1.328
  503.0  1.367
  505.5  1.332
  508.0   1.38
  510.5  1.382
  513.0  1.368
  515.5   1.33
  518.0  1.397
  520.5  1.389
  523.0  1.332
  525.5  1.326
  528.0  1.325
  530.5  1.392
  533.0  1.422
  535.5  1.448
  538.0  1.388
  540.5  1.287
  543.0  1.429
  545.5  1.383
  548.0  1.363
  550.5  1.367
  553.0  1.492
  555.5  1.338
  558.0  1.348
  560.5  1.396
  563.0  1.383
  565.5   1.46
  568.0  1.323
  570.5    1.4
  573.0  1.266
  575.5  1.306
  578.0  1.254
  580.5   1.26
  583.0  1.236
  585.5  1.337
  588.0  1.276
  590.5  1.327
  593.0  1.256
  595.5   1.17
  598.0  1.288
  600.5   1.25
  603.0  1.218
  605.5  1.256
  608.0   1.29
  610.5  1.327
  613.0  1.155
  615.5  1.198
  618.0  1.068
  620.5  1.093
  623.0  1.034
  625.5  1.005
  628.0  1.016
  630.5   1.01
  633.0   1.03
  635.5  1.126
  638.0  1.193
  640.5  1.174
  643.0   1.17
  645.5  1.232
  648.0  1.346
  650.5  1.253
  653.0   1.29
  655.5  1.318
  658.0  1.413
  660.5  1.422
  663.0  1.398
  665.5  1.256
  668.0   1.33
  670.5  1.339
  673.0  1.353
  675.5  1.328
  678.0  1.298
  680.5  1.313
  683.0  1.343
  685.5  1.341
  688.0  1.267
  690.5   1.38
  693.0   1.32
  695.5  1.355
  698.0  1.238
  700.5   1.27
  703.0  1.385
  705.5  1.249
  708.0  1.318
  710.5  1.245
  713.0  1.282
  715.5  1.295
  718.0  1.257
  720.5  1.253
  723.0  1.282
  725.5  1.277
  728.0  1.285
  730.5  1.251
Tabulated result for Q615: 0.98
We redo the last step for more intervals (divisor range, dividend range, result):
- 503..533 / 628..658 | 0.88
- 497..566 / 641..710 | 0.96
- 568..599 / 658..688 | 1.04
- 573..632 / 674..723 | 1.08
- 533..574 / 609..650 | 0.82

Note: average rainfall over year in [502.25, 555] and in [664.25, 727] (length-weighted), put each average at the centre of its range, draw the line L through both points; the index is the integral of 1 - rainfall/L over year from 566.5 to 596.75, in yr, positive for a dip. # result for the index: 1.5 yr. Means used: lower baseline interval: 1.38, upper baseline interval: 1.3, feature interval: 1.29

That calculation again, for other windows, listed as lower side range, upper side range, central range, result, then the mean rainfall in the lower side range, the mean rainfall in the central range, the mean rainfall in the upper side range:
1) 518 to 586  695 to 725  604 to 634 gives 4.57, 1.36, 1.13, 1.28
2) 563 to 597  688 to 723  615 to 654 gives 4.81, 1.3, 1.14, 1.29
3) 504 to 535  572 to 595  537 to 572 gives -1.72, 1.37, 1.38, 1.28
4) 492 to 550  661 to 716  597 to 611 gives 0.77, 1.37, 1.27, 1.32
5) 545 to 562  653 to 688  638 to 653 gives 1.24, 1.38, 1.24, 1.34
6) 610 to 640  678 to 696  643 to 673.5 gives -2.48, 1.1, 1.32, 1.33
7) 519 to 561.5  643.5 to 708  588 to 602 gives 0.99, 1.38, 1.26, 1.32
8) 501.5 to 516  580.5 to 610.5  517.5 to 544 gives -0.75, 1.36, 1.37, 1.27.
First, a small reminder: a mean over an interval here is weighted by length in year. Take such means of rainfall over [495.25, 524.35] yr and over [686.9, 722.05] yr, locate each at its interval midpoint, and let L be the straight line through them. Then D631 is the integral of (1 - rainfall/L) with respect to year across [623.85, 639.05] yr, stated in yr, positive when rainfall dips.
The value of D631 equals 3.0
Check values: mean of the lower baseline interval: 1.36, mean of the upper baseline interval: 1.29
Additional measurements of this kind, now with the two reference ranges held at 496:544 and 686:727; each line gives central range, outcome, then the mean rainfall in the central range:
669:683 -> -0.25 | 1.33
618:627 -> 1.90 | 1.05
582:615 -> 1.88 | 1.26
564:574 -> -0.13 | 1.37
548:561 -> -0.31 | 1.39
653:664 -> -0.54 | 1.38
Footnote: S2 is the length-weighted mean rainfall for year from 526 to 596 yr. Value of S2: 1.35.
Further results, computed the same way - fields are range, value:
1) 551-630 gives 1.26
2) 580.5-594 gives 1.28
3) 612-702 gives 1.24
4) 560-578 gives 1.35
